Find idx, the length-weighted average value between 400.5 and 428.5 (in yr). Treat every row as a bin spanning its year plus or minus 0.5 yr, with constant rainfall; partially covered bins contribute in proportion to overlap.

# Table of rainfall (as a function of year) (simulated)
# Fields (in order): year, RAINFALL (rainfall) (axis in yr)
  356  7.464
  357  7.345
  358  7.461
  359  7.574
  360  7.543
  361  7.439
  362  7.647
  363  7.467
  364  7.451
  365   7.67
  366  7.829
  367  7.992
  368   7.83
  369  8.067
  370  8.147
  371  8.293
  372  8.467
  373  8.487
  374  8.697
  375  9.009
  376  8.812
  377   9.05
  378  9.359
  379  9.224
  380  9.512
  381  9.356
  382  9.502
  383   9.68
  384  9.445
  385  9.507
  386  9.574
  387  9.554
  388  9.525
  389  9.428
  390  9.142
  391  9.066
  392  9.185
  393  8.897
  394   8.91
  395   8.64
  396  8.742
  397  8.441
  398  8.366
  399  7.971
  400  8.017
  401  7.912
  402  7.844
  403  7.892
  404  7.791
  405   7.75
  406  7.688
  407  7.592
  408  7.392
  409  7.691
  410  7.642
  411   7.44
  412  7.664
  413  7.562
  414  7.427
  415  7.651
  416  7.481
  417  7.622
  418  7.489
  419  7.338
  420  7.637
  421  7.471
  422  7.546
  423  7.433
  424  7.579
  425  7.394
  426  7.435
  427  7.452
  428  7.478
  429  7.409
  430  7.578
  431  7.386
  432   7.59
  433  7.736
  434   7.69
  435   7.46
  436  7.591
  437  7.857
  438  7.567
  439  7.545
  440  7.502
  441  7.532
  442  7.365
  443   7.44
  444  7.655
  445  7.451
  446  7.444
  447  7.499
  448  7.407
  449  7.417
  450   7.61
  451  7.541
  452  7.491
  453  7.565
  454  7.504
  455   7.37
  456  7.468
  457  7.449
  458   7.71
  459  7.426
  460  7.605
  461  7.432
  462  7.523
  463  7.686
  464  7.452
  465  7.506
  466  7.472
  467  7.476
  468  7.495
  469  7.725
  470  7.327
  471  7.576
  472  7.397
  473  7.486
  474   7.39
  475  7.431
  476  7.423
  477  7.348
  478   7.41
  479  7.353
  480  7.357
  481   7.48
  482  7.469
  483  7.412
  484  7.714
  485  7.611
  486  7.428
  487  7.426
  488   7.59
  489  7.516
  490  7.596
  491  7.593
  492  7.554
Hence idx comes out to 7.58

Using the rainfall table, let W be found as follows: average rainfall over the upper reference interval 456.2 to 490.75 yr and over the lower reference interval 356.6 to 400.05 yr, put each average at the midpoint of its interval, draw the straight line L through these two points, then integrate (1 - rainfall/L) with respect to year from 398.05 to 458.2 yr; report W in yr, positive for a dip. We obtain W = 3.27 yr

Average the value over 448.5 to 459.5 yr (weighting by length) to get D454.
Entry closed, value 7.5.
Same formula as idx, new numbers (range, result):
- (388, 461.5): 7.76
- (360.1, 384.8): 8.51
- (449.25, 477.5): 7.5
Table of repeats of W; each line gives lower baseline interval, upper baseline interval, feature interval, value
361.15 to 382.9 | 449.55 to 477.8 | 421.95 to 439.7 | 0.7 yr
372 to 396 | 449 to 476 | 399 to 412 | 1.5 yr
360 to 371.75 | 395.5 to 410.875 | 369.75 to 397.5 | -4.3 yr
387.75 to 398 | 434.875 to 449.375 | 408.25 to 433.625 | 1.9 yr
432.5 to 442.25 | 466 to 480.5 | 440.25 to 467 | 0.1 yr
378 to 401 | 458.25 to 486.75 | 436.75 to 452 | 0.9 yr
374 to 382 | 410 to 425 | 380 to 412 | -0.5 yr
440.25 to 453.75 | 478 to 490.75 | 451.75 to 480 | 0.1 yr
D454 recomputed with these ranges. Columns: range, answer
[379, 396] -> 9.29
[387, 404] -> 8.63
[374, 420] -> 8.46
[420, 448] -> 7.52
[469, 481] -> 7.43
